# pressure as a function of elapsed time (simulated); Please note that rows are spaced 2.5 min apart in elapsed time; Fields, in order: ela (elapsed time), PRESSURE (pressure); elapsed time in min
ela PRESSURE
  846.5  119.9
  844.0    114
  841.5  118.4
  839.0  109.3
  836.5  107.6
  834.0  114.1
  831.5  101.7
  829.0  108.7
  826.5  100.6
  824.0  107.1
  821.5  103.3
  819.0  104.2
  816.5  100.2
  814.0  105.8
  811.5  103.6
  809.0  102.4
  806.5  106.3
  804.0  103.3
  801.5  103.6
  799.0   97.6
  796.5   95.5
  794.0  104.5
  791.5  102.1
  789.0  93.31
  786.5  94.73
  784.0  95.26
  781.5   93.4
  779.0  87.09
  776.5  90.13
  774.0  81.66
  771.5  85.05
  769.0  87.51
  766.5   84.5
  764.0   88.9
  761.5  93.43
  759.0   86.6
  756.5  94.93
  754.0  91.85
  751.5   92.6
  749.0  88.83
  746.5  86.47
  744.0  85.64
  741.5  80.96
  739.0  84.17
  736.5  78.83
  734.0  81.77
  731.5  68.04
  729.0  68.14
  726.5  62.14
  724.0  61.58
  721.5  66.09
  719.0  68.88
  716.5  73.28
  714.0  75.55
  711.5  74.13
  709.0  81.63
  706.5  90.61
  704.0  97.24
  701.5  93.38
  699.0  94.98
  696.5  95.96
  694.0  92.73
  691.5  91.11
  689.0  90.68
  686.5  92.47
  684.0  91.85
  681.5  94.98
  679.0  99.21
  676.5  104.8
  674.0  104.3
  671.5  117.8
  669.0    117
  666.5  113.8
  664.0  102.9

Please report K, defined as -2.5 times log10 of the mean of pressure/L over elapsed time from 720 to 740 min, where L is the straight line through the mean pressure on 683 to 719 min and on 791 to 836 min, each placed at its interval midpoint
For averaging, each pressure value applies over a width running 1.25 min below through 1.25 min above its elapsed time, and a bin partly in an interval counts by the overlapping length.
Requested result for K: 0.276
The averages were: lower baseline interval 87.6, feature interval 71.2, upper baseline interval 104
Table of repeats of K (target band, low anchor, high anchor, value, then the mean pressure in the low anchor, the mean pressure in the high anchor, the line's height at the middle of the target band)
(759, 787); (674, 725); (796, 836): 0.10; 87.1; 104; 97.7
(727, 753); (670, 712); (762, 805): 0.16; 95.1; 93.4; 94.2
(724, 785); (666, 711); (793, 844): 0.20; 97.4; 105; 101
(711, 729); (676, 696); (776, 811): 0.36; 94.4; 98.1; 95.6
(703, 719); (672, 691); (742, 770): 0.17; 97.5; 89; 94.1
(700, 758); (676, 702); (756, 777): 0.13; 94.5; 87.8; 91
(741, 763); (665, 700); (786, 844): 0.15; 100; 104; 102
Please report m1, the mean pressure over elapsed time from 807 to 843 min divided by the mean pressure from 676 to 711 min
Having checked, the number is 1.1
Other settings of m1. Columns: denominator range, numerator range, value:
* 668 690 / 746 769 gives 0.89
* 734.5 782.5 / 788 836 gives 1.18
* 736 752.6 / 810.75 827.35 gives 1.21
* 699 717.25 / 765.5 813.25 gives 1.13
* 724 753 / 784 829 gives 1.29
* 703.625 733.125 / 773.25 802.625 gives 1.30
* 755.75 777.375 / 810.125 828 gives 1.18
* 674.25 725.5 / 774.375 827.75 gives 1.15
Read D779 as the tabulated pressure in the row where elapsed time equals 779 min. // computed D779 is 87.09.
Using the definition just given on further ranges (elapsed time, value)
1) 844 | 114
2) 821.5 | 103.3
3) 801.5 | 103.6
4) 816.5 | 100.2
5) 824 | 107.1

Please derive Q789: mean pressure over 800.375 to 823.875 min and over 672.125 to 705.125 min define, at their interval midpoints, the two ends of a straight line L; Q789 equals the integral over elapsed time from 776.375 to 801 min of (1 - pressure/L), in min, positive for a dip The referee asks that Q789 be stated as 1.56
